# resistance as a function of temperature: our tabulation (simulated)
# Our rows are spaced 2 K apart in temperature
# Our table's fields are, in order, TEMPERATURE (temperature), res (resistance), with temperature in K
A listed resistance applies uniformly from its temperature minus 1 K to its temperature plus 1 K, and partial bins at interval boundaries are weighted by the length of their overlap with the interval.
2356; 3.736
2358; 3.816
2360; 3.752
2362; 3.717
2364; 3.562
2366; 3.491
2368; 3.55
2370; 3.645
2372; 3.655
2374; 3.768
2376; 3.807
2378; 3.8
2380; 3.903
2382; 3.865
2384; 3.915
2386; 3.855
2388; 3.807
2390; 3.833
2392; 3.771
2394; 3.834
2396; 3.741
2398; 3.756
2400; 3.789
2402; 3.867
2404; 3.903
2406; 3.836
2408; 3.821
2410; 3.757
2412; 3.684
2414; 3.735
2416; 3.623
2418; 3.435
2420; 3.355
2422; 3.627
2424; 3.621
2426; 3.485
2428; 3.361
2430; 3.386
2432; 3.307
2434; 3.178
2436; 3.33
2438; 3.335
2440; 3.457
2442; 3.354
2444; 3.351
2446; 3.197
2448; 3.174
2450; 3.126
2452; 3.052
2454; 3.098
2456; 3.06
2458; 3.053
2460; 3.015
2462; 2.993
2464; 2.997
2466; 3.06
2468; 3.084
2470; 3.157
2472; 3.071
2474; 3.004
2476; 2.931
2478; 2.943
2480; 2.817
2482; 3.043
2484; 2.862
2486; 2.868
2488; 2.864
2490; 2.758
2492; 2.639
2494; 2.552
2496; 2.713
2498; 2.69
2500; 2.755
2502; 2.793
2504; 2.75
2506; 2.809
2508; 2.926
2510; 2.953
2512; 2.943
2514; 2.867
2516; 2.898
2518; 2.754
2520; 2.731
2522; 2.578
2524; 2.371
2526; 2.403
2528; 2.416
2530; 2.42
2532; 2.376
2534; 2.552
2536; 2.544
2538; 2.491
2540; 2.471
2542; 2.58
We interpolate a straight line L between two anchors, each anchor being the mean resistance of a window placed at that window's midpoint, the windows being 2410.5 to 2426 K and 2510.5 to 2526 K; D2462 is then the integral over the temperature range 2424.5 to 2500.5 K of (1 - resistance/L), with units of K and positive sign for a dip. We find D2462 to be 3.4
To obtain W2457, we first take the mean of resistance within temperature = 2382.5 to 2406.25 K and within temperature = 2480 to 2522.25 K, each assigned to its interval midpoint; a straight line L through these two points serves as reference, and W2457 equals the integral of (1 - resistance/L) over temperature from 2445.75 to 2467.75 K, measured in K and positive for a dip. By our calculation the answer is 1.1 K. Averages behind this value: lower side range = 3.83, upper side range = 2.8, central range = 3.07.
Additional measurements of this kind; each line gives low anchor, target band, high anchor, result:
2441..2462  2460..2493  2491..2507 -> -0.33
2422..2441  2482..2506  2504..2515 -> 1.80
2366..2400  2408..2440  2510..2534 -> -0.51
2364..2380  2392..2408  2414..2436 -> -1.16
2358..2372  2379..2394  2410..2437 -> -1.13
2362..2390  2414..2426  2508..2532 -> -0.46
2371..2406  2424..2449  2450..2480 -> -0.10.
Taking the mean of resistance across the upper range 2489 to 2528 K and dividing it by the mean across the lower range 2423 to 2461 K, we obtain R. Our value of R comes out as 0.8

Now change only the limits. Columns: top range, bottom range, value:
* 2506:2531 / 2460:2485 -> 0.90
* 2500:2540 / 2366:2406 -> 0.70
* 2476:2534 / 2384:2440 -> 0.75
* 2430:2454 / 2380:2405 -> 0.85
